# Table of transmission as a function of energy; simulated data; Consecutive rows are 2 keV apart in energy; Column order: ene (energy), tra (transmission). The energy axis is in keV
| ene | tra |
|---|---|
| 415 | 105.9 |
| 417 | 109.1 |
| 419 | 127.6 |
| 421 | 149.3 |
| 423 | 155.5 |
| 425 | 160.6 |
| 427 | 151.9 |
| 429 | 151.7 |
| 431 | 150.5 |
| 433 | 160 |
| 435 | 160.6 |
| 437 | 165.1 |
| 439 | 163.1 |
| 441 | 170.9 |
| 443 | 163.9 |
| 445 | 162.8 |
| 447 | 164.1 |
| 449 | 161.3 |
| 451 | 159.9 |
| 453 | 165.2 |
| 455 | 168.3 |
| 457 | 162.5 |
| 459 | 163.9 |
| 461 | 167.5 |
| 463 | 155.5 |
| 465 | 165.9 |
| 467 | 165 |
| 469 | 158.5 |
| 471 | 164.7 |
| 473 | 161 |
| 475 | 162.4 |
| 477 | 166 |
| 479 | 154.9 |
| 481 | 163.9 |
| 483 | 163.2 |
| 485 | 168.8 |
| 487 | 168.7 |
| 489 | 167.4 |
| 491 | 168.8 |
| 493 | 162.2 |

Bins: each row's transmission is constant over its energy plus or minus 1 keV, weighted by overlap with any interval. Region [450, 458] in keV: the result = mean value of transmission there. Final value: 164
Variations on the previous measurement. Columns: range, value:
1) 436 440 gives 164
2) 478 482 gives 159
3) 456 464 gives 162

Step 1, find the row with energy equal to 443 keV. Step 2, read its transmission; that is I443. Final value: 163.9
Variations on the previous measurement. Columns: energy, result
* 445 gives 162.8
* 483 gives 163.2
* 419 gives 127.6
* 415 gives 105.9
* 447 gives 164.1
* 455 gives 168.3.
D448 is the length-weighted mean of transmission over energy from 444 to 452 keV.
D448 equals 162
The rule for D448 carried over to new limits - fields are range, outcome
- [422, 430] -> 155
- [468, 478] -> 163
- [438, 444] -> 166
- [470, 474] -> 163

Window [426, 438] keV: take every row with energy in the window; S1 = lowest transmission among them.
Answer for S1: 150.5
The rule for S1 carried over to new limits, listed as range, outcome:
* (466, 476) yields 158.5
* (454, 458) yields 162.5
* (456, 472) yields 155.5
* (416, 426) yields 109.1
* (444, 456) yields 159.9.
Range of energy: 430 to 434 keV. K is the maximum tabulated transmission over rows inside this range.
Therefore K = 160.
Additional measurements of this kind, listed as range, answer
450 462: 168.3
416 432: 160.6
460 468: 167.5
